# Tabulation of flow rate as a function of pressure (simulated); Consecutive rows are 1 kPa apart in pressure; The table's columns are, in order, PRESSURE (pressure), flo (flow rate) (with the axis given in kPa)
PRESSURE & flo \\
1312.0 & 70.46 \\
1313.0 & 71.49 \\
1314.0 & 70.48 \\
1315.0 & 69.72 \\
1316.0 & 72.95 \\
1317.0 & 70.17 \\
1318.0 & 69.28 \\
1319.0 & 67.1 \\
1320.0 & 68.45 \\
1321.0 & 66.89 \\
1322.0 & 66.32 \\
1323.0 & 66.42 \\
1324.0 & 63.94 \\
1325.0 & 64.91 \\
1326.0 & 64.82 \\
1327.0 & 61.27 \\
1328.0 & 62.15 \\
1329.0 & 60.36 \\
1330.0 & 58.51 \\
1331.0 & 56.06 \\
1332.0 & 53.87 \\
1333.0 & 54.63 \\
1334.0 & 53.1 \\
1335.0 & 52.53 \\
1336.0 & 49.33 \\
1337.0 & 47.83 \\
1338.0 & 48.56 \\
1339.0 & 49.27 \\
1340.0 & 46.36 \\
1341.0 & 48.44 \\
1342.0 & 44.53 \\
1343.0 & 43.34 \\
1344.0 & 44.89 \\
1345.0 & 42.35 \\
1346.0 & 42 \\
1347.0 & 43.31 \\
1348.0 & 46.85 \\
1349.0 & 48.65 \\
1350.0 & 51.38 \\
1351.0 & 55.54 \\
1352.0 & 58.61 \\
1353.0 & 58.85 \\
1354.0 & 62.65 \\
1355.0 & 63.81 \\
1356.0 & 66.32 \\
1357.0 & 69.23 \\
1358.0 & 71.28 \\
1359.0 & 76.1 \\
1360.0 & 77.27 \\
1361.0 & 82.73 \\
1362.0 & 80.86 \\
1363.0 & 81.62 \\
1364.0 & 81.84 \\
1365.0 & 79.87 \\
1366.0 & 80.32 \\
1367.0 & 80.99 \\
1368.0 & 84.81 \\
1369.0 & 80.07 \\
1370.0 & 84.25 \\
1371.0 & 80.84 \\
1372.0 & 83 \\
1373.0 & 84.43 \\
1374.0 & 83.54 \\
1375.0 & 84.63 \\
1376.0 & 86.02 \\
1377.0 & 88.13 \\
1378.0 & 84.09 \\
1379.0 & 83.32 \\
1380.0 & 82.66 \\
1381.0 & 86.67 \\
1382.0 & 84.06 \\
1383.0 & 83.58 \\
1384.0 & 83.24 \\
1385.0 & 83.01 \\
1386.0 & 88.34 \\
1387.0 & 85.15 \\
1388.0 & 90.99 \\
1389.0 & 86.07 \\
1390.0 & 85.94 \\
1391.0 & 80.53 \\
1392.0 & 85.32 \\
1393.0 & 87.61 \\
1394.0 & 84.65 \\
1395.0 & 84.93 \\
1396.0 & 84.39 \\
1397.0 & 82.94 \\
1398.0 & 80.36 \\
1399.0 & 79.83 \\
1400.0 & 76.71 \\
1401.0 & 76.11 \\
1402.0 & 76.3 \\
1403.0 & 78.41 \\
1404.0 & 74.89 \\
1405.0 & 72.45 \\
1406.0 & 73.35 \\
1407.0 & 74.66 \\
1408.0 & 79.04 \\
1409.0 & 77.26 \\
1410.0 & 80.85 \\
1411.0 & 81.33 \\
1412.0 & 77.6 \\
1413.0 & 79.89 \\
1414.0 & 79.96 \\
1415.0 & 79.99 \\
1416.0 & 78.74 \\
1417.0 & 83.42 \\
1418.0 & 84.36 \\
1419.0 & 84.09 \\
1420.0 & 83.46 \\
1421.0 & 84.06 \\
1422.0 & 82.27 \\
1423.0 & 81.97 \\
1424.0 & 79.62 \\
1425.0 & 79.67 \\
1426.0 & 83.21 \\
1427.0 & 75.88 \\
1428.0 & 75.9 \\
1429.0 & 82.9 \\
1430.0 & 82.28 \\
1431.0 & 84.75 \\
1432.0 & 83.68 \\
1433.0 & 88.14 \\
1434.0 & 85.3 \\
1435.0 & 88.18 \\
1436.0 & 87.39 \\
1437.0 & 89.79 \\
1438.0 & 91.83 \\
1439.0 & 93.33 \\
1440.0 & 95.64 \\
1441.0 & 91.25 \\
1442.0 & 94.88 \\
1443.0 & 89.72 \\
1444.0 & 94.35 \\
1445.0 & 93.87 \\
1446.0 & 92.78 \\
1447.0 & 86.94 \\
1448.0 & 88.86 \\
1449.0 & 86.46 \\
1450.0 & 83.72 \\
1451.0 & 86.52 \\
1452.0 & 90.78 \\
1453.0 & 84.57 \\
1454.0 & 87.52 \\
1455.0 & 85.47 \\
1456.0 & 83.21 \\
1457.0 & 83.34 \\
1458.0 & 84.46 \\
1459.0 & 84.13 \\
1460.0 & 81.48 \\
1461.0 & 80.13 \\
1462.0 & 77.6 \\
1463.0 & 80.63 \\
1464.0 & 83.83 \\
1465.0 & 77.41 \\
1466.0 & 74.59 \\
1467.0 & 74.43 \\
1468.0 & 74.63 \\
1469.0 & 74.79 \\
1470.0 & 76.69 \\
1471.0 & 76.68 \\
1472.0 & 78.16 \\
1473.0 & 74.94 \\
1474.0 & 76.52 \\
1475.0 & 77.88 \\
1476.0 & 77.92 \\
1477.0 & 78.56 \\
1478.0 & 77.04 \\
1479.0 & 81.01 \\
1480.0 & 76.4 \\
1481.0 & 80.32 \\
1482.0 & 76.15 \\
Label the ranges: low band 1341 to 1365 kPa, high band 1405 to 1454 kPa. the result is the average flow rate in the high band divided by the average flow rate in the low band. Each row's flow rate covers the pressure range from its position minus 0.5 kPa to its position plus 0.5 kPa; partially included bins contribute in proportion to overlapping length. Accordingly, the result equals 1.4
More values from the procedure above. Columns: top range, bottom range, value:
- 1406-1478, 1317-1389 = 1.22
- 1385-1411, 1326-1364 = 1.41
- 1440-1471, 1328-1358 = 1.59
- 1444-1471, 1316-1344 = 1.44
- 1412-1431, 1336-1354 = 1.67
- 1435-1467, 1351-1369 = 1.18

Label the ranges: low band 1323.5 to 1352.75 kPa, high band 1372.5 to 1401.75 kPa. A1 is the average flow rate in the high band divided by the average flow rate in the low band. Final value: 1.60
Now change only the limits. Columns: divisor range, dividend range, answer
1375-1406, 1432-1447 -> 1.10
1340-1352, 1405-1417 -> 1.67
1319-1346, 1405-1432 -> 1.45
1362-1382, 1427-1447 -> 1.06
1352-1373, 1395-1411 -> 1.03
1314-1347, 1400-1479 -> 1.44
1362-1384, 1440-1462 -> 1.05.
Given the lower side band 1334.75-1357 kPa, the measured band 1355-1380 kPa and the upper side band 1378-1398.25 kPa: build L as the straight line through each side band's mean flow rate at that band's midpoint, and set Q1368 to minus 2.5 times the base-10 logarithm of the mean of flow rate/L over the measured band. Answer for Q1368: -0.18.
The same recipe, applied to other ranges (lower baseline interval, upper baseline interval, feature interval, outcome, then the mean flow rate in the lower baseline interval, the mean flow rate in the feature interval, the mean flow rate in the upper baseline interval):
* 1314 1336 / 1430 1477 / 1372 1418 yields -0.105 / 62.9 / 81.9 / 84.2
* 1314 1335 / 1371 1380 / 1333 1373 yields 0.205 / 63.4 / 62.8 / 84.3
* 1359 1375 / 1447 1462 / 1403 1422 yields 0.052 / 81.7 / 79.5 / 84.9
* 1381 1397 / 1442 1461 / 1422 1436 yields 0.049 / 85.2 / 82.6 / 87.1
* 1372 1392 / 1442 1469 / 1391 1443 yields 0.028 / 84.9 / 82.5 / 84.3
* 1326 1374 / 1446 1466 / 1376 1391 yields -0.223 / 62.7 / 85.2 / 84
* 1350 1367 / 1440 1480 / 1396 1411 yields -0.018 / 71.4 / 77.7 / 82.8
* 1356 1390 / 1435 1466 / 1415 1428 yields 0.049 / 82.3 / 81.4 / 86.9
